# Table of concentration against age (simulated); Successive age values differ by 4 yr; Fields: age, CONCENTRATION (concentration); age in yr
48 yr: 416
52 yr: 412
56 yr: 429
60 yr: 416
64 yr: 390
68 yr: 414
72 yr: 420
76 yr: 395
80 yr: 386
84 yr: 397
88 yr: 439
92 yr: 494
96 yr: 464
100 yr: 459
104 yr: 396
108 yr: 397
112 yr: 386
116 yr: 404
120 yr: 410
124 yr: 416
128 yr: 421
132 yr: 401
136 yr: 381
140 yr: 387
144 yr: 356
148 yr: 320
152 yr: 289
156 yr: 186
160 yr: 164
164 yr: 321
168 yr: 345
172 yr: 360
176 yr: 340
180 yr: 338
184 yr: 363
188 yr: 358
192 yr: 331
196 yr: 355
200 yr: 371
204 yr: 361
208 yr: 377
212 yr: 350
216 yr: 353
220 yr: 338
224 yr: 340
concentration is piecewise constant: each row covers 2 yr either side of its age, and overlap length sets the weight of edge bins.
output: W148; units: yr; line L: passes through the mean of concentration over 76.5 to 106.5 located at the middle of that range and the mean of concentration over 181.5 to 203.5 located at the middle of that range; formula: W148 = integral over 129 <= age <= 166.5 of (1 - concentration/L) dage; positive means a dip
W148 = 7.2 yr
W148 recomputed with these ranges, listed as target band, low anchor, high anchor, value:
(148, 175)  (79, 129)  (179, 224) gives 6.9 yr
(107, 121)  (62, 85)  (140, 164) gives -2.6 yr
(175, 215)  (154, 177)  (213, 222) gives -4.5 yr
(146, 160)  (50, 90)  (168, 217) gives 4.6 yr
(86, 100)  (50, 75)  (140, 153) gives -2.9 yr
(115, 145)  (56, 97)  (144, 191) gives -3.6 yr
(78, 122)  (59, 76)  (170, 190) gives -3.3 yr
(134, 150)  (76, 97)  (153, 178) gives -1.5 yr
